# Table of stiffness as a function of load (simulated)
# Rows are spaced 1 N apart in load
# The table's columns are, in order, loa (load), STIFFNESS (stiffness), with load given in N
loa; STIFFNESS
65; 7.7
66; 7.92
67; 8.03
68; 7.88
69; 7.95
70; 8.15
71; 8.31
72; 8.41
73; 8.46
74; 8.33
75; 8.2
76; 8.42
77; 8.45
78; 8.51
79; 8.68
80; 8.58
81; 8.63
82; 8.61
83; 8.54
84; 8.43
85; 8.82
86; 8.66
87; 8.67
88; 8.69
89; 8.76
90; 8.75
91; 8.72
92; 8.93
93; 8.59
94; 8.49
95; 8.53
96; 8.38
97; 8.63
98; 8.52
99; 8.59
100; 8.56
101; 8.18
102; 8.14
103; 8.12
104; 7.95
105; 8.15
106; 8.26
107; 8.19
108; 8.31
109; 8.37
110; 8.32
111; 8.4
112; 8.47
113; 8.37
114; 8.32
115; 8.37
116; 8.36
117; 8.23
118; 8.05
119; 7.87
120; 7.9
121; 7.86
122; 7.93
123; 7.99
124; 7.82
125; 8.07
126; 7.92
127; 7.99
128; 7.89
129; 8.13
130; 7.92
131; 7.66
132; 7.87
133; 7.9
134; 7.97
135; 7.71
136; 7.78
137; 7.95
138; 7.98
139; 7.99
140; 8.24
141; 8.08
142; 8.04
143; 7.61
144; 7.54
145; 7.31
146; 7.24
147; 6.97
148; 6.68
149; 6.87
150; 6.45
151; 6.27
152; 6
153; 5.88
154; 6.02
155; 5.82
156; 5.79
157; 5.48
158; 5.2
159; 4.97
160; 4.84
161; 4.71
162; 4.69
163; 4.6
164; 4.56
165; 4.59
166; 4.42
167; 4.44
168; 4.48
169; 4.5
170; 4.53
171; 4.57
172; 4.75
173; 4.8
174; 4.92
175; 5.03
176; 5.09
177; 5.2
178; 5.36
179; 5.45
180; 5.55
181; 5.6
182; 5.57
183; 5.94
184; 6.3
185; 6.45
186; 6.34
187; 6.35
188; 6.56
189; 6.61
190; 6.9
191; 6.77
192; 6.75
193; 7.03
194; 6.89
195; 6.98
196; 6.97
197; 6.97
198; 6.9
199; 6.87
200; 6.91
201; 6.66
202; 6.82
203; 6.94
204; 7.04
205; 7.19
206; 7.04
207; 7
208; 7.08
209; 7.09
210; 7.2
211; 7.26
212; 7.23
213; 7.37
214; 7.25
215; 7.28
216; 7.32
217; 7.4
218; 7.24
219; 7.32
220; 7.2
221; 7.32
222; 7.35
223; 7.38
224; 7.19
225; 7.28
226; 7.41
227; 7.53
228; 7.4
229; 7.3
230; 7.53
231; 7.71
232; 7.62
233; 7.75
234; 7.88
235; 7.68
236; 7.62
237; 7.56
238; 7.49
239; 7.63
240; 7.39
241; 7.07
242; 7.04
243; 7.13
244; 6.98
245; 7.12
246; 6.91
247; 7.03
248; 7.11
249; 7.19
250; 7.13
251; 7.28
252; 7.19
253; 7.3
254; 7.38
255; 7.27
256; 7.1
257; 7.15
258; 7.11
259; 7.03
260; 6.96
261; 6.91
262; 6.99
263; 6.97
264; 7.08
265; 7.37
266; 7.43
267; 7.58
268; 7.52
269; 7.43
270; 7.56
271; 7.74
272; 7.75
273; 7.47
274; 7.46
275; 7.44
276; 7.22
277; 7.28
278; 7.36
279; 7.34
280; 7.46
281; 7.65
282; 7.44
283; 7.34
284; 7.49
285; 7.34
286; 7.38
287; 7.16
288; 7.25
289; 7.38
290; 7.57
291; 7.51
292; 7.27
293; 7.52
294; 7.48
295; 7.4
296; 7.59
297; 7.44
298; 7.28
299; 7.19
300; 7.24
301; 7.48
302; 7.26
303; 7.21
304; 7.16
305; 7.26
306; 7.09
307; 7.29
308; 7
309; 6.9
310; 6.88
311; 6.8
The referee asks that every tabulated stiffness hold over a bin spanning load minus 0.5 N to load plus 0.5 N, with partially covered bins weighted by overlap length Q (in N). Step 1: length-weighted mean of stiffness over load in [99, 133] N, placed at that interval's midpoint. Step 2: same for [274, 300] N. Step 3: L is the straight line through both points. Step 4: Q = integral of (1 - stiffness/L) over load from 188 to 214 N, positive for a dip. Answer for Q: 2.6 N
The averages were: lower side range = 8.12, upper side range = 7.39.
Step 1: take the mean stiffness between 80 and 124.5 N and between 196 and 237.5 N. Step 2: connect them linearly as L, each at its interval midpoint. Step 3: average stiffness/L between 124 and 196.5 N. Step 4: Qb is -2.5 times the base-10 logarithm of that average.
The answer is 0.23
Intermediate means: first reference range 8.38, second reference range 7.27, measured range 6.35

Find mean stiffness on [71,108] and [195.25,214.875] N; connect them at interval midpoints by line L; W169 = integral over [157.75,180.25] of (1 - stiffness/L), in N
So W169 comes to 8.0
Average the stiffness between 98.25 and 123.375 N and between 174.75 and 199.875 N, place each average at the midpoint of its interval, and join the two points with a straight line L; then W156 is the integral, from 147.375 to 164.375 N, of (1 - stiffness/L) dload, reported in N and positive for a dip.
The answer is 3.6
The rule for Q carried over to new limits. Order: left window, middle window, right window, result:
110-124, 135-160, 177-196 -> 1.8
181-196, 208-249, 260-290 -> -2.5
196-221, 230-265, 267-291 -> 0.1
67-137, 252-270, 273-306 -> 0.7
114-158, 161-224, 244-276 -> 9.4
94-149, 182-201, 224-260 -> 2.4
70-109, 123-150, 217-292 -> 1.4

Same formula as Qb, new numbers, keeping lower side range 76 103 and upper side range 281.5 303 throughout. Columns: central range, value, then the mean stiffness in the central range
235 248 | 0.061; 7.26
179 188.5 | 0.307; 6.04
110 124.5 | 0.034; 8.14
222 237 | 0.033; 7.52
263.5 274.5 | 0.003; 7.49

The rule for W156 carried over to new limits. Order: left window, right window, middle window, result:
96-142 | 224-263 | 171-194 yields 5.4 N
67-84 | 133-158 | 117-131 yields -0.9 N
